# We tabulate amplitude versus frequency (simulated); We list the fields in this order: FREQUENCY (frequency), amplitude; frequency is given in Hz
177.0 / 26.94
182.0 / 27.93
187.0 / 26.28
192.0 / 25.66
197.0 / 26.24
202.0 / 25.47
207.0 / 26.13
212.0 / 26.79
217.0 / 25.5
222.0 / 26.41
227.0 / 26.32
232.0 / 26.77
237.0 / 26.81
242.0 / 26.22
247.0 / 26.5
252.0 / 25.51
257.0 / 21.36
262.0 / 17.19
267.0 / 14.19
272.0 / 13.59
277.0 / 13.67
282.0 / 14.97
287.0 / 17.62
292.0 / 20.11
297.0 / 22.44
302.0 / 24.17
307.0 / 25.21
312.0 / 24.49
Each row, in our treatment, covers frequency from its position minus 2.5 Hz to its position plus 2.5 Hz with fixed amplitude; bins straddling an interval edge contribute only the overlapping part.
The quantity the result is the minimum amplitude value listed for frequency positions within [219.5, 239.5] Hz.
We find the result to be 26.32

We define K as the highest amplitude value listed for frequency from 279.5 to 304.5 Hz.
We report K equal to 24.17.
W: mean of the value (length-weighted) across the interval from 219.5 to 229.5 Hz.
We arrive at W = 26.4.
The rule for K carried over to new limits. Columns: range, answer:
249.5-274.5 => 25.51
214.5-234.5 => 26.77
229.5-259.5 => 26.81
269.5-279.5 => 13.67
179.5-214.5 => 27.93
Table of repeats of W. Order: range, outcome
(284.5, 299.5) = 20.1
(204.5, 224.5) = 26.2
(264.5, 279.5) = 13.8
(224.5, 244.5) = 26.5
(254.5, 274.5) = 16.6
